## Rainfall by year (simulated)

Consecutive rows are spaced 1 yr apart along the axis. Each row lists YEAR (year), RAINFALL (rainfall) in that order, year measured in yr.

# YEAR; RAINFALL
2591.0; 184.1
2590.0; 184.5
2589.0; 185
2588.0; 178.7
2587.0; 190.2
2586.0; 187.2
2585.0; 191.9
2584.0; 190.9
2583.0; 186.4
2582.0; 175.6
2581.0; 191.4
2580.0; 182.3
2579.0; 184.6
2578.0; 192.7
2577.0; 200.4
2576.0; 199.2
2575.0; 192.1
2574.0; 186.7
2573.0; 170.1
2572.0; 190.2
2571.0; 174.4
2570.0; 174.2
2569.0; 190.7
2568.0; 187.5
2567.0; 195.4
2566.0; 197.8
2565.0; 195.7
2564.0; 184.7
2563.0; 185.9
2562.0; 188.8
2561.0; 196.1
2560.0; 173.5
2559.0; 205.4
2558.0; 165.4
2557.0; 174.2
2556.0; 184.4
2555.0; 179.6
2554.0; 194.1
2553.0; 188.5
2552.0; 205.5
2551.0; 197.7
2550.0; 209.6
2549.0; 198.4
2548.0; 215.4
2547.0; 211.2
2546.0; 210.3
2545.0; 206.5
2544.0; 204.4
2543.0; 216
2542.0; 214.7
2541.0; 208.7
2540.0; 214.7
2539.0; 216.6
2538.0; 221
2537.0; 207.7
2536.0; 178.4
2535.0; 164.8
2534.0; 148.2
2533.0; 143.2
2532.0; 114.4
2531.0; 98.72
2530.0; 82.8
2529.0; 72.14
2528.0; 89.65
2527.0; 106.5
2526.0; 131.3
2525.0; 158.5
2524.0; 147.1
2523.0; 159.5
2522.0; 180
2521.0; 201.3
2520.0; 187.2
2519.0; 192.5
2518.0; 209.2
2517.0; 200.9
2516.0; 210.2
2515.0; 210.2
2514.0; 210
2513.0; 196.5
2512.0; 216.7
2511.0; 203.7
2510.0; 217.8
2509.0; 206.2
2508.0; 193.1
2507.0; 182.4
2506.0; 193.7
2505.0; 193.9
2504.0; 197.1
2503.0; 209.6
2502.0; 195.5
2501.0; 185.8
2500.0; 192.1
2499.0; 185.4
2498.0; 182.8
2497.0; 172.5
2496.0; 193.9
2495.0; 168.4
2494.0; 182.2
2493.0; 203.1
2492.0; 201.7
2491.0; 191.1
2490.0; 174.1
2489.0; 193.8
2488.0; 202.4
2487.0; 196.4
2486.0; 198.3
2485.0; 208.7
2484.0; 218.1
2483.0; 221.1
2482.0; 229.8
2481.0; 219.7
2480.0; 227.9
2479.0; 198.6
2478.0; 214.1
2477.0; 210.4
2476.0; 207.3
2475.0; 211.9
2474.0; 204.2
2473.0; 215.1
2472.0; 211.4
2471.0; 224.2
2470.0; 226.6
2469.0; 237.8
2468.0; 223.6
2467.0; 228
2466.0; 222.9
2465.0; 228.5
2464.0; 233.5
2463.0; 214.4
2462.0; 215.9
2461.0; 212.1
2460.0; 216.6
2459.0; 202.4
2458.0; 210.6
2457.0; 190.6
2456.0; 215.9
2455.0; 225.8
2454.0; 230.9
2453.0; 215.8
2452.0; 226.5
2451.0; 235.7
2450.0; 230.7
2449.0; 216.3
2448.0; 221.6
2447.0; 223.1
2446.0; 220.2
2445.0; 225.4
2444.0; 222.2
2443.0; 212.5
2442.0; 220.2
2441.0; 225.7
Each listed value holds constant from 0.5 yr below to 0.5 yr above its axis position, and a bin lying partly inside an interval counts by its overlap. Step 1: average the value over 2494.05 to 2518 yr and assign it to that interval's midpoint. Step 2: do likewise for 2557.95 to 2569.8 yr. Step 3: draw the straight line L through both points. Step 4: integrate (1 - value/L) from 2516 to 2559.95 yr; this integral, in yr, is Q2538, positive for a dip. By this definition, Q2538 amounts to 3.4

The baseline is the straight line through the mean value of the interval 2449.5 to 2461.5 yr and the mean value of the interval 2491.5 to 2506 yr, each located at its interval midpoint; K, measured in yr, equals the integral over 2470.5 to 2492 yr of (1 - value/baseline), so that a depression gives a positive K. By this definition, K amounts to -0.7 yr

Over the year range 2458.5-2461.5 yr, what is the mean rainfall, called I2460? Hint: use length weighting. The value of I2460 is 210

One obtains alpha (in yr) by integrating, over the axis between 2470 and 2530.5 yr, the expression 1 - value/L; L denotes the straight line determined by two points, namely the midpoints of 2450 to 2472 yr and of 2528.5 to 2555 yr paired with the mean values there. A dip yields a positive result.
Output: 3.71 yr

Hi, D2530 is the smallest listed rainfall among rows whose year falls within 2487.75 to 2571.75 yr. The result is 72.14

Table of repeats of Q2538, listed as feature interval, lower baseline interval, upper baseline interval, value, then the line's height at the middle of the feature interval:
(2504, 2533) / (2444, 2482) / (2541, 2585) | 4.89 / 204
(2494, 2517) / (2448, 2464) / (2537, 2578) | 1.22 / 207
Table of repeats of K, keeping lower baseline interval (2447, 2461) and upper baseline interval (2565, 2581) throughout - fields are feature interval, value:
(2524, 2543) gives 4.07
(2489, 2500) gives 1.16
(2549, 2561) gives 0.20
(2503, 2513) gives 0.19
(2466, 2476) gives -0.27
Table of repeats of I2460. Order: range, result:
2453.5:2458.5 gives 215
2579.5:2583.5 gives 184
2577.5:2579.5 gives 189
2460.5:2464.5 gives 219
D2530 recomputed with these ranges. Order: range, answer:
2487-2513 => 168.4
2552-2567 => 165.4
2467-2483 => 198.6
